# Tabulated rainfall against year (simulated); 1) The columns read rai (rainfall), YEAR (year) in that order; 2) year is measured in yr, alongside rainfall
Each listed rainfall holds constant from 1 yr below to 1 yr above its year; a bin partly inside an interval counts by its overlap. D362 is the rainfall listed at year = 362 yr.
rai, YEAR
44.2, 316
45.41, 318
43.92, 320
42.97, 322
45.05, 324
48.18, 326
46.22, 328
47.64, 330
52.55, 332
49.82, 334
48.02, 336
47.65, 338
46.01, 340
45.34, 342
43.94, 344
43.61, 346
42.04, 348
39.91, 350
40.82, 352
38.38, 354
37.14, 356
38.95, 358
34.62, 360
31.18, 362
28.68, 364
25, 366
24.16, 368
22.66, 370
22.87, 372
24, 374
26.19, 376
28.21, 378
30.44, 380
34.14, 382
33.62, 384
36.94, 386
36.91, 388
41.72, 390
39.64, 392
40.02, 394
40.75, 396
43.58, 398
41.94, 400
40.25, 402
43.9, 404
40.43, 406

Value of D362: 31.18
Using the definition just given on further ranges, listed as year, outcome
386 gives 36.94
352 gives 40.82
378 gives 28.21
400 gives 41.94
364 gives 28.68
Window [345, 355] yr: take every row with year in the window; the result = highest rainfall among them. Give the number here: 43.61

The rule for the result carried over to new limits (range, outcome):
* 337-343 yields 47.65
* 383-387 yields 36.94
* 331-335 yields 52.55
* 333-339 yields 49.82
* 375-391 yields 41.72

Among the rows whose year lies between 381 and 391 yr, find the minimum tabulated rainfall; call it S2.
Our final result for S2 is 33.62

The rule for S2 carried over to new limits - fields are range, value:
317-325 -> 42.97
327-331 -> 46.22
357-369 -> 24.16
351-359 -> 37.14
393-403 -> 40.02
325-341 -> 46.01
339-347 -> 43.61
